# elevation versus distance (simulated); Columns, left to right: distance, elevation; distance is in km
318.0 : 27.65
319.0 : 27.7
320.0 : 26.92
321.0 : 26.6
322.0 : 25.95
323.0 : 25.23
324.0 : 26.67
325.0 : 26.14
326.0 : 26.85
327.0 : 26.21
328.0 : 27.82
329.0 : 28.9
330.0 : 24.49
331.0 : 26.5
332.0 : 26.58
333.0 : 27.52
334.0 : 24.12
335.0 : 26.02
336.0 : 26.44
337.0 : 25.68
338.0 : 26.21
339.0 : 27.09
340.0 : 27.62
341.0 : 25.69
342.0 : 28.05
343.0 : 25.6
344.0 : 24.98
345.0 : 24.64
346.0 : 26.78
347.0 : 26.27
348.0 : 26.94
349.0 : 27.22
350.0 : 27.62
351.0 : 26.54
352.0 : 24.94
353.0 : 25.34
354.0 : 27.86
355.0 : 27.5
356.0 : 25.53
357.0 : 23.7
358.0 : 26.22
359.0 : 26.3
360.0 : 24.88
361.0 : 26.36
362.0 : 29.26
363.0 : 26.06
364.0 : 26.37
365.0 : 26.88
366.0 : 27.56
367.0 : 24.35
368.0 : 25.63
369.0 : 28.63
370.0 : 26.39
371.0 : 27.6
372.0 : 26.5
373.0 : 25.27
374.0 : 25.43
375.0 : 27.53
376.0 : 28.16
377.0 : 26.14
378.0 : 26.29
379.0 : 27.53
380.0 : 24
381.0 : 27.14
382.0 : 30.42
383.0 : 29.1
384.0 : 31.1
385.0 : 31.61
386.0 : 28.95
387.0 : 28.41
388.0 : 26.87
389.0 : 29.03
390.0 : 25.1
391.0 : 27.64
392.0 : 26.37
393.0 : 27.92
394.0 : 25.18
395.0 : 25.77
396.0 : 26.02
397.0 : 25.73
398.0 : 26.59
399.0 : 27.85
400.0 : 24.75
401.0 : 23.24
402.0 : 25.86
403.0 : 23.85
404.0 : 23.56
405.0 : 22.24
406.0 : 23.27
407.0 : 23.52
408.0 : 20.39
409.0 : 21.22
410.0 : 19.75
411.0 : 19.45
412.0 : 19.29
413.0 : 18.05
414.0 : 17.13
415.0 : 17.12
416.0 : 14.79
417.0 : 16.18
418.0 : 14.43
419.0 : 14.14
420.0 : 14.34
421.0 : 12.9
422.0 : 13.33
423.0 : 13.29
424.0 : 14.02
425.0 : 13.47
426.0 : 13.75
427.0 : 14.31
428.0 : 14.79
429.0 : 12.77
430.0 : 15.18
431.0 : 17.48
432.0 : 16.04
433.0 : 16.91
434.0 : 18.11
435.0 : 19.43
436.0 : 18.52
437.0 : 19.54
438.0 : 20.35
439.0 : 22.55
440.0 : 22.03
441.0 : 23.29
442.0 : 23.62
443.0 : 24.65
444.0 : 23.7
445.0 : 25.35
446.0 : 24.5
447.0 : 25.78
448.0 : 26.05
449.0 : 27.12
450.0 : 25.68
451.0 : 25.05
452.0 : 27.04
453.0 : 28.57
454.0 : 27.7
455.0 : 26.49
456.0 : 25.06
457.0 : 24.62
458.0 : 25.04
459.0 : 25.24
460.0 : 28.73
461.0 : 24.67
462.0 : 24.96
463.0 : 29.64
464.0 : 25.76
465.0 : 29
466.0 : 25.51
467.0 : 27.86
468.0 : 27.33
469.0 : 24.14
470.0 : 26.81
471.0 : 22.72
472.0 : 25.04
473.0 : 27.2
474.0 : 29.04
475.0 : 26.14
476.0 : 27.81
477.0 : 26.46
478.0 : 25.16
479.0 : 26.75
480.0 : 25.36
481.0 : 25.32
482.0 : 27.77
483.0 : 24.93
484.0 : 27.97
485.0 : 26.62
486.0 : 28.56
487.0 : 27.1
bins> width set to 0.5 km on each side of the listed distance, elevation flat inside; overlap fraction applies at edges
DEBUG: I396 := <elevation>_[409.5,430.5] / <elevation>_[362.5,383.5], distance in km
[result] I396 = 0.6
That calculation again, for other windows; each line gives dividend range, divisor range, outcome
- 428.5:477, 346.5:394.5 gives 0.89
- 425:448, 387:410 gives 0.79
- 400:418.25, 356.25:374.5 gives 0.78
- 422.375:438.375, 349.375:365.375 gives 0.61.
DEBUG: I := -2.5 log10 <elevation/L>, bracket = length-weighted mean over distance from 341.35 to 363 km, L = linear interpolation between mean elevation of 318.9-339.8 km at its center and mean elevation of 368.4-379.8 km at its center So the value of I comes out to 0.01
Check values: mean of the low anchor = 26.5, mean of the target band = 26.3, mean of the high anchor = 26.8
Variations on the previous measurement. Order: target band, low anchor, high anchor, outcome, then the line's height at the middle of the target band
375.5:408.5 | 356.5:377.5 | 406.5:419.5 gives -0.20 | 21.9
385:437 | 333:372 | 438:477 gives 0.26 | 26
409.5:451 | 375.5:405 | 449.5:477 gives 0.38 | 26.6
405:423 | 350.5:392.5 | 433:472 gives 0.41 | 25.8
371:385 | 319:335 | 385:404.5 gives -0.04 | 26.4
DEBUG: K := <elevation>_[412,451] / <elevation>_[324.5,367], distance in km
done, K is 0.71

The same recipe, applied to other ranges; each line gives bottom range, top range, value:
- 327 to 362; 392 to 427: 0.76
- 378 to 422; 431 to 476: 1.05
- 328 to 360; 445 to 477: 1.00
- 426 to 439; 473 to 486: 1.57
